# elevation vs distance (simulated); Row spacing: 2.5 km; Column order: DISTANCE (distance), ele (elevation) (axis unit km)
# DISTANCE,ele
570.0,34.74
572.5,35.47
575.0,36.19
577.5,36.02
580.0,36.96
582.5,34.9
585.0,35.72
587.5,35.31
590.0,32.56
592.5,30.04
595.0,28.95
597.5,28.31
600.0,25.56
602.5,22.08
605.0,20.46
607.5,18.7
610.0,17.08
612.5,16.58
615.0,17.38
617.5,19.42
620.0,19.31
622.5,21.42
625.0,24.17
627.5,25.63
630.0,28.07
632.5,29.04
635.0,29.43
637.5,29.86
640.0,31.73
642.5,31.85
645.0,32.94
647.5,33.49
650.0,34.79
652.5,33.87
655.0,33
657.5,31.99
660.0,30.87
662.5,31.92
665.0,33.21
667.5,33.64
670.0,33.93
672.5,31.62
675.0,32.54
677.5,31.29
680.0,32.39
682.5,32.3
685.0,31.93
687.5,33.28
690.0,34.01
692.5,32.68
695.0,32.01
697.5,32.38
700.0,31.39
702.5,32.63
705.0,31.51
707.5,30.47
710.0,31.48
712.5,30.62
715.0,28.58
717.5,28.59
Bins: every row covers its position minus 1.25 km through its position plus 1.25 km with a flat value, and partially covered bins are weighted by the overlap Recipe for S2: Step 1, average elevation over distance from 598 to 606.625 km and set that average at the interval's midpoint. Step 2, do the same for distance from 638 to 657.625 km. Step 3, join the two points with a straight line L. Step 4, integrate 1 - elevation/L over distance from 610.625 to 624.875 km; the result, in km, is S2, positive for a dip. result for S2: 3.9 km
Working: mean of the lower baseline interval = 23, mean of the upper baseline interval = 32.9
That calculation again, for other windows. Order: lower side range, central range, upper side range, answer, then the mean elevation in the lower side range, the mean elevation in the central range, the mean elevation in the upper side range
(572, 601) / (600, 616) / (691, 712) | 6.60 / 33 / 19.3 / 31.8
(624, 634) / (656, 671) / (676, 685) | -1.12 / 26.9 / 32.6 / 32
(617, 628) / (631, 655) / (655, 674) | -4.29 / 21.9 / 31.9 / 32.5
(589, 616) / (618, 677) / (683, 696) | -3.96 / 23.4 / 30.2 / 32.8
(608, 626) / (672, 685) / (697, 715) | -2.13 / 19.2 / 32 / 31.3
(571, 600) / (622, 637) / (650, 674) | 2.86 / 33.3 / 26.7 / 32.8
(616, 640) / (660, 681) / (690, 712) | -2.37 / 25.4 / 32.5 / 31.9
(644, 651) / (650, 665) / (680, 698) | 0.39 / 33.7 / 32.6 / 32.6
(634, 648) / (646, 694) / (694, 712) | -1.85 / 31.5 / 32.8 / 31.6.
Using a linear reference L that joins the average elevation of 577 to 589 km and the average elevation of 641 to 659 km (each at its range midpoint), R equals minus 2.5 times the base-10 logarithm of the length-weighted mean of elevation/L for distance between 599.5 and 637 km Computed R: 0.46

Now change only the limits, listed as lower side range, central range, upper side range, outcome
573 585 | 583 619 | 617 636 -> 0.24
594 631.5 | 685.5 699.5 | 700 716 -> -0.11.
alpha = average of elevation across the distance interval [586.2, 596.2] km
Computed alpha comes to 31.7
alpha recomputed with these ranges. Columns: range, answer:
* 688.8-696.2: 32.9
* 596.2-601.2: 27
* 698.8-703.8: 32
